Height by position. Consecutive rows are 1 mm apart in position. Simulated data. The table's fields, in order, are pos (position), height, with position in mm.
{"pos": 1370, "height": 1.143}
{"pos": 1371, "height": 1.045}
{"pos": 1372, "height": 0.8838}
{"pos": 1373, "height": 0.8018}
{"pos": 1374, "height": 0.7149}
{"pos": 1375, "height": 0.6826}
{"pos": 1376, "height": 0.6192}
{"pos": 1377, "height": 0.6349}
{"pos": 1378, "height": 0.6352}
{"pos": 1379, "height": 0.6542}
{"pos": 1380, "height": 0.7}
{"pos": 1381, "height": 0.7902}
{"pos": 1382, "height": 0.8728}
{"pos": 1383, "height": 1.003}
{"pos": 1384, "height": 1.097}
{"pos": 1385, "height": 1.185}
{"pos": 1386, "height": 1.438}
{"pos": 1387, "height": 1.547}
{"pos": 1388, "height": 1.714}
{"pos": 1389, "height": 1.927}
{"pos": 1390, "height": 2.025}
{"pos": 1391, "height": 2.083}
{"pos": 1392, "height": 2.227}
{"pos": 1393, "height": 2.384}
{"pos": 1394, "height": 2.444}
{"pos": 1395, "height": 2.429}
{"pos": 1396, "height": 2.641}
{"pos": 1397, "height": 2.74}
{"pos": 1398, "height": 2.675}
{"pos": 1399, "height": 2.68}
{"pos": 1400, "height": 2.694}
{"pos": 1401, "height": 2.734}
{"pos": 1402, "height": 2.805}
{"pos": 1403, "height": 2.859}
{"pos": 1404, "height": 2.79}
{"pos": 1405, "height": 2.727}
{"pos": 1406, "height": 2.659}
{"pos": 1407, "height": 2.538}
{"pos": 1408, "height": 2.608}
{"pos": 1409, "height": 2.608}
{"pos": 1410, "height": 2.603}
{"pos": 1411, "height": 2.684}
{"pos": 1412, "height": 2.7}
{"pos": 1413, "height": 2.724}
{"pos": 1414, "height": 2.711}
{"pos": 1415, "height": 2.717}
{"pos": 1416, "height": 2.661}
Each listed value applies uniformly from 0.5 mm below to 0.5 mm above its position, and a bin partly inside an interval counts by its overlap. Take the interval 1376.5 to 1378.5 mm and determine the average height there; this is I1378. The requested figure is 0.635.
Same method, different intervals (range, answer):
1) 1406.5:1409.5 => 2.58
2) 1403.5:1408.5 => 2.66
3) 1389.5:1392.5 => 2.11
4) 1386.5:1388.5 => 1.63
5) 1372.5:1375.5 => 0.733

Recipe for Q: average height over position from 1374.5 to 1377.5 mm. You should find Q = 0.646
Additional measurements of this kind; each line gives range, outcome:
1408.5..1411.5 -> 2.63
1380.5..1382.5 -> 0.832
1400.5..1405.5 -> 2.78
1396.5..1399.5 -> 2.7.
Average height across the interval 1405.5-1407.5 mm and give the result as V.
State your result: 2.6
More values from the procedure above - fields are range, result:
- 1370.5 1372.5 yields 0.964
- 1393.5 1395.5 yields 2.44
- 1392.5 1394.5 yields 2.41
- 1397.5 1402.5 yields 2.72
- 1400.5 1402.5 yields 2.77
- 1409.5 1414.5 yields 2.68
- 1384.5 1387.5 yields 1.39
